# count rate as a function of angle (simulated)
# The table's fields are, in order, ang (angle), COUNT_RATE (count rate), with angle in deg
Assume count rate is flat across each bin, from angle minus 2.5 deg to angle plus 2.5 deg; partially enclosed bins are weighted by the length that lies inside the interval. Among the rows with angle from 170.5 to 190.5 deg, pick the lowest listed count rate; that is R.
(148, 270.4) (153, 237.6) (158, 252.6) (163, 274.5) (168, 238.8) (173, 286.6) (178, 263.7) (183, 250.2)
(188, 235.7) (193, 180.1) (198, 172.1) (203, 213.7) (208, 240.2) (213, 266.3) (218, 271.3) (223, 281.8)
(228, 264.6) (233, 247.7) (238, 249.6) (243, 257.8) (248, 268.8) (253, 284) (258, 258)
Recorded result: 235.7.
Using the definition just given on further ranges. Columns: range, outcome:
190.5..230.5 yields 172.1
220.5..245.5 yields 247.7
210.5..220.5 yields 266.3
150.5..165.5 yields 237.6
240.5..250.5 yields 257.8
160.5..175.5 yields 238.8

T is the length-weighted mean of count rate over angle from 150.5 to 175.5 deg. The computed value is 258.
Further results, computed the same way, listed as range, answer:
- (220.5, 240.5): 261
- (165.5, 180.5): 263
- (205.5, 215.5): 253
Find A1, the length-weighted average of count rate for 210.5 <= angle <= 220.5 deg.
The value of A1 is 269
